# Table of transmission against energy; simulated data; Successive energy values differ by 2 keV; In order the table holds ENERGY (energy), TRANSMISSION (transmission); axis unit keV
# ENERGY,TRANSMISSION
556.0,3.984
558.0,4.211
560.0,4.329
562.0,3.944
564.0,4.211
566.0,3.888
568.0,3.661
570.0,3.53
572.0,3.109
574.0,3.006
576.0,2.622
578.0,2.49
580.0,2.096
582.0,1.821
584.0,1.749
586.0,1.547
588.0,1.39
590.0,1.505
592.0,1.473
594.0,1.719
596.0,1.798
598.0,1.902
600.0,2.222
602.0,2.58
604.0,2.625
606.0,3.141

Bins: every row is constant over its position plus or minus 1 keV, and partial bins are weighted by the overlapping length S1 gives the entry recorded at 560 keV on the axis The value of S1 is 4.329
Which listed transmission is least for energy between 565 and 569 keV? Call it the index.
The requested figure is 3.661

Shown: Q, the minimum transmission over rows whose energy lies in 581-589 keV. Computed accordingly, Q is 1.39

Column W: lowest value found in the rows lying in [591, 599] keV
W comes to 1.473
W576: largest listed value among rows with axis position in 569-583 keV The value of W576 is 3.53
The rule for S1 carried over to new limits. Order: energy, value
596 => 1.798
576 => 2.622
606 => 3.141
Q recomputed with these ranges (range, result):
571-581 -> 2.096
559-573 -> 3.109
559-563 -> 3.944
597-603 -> 1.902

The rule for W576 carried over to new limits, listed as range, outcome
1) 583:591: 1.749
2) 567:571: 3.661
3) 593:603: 2.58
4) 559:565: 4.329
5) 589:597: 1.798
